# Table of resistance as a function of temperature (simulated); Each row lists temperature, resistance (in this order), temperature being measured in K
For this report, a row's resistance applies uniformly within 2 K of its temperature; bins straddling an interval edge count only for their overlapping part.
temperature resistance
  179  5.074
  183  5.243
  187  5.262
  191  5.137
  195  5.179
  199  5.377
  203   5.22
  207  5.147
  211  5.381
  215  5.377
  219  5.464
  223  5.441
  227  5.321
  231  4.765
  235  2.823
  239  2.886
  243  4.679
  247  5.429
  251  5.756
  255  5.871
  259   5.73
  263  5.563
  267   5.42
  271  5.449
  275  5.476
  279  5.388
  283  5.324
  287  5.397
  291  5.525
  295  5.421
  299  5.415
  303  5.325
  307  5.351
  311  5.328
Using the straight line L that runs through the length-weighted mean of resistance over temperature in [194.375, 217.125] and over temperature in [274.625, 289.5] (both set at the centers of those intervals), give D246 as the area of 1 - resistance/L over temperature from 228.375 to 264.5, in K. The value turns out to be 3.5 K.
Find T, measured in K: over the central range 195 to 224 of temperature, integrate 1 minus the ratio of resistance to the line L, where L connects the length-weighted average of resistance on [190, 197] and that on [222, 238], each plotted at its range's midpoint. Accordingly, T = -3.0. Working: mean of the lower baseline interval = 5.16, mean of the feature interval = 5.33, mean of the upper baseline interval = 4.43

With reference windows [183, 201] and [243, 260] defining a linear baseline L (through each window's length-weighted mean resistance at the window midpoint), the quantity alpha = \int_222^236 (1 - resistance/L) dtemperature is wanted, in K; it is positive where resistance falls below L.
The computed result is 2.0 K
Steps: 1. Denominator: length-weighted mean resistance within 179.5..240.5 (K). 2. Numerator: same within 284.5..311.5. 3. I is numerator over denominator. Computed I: 1.09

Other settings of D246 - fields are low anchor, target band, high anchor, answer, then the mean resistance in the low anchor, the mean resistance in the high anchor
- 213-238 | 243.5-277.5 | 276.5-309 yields -2.95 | 4.79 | 5.39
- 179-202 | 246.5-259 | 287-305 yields -0.90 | 5.22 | 5.42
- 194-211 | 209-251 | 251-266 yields 5.09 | 5.25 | 5.71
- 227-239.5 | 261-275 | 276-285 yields -1.43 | 3.86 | 5.37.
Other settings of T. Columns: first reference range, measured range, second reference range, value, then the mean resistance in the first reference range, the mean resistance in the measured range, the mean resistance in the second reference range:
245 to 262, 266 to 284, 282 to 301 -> 0.40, 5.69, 5.42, 5.42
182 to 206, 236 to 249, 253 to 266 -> 3.18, 5.23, 4.22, 5.7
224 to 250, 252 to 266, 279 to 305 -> -2.61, 4.42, 5.7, 5.4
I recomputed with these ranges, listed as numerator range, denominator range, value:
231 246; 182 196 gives 0.72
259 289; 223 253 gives 1.19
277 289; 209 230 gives 1.00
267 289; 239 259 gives 1.04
